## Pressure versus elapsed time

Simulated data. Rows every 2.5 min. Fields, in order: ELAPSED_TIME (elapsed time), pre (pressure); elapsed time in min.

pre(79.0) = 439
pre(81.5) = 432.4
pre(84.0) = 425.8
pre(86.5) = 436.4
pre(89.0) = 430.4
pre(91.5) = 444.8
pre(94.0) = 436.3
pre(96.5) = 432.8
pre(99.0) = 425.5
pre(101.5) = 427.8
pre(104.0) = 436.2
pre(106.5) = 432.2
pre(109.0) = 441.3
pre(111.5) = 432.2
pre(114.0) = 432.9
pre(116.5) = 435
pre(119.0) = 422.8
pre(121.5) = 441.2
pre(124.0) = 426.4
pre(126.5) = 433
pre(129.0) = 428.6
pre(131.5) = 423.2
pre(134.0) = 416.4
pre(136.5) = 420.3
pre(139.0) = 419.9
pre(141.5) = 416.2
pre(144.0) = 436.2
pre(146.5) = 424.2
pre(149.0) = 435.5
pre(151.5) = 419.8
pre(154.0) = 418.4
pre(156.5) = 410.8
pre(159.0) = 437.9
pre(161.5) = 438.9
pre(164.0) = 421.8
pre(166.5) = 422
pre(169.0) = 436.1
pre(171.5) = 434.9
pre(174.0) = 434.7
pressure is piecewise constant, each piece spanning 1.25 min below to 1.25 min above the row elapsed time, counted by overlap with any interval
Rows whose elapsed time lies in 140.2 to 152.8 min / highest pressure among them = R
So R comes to 436.2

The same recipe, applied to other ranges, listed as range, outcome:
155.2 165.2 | 438.9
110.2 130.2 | 441.2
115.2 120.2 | 435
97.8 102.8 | 427.8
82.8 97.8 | 444.8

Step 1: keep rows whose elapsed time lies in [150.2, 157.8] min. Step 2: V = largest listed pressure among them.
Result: 419.8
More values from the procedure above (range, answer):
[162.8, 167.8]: 422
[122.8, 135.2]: 433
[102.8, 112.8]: 441.3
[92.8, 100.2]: 436.3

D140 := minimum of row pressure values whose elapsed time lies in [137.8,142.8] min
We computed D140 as 416.2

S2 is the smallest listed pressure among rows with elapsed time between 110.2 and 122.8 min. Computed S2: 422.8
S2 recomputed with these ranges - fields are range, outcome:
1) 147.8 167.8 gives 410.8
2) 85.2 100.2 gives 425.5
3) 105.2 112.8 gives 432.2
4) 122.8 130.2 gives 426.4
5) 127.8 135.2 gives 416.4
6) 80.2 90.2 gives 425.8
